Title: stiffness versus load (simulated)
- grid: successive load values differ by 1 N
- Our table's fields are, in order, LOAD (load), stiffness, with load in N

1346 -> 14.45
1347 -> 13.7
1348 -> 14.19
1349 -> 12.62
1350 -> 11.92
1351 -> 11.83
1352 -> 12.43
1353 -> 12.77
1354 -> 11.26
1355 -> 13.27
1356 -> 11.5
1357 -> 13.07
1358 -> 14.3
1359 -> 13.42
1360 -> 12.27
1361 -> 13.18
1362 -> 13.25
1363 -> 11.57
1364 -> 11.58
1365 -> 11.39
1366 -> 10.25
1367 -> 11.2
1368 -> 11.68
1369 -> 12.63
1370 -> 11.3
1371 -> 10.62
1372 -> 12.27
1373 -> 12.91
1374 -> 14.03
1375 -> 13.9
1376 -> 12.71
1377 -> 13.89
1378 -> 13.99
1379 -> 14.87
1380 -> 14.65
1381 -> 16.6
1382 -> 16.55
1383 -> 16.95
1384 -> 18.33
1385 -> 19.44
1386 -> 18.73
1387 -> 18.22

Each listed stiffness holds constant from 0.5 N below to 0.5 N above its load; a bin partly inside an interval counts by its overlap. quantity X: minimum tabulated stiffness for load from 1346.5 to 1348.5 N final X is 13.7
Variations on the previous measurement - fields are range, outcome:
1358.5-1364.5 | 11.57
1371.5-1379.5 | 12.27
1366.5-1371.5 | 10.62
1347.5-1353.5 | 11.83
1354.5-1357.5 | 11.5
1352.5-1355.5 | 11.26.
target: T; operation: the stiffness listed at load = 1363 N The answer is 11.57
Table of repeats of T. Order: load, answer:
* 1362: 13.25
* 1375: 13.9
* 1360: 12.27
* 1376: 12.71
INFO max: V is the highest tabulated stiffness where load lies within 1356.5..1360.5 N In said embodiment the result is 14.3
